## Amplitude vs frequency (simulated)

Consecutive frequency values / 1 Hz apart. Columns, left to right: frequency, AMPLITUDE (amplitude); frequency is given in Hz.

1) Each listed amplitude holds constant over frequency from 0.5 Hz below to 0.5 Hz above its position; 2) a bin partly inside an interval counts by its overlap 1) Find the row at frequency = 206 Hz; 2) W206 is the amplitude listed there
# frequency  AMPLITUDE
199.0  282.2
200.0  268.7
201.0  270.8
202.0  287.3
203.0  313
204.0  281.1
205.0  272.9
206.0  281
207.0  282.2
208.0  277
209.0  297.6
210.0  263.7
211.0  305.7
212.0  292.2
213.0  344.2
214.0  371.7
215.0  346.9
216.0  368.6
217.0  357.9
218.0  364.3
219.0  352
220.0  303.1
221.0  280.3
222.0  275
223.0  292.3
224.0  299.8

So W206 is 281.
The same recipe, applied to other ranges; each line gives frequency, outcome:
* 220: 303.1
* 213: 344.2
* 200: 268.7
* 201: 270.8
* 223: 292.3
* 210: 263.7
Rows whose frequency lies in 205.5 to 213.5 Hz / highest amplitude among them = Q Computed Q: 344.2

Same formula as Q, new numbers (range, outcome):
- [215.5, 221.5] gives 368.6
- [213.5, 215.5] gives 371.7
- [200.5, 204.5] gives 313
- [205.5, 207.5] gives 282.2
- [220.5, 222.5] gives 280.3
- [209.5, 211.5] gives 305.7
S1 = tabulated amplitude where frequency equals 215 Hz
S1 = 346.9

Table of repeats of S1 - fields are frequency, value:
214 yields 371.7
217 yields 357.9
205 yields 272.9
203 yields 313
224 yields 299.8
